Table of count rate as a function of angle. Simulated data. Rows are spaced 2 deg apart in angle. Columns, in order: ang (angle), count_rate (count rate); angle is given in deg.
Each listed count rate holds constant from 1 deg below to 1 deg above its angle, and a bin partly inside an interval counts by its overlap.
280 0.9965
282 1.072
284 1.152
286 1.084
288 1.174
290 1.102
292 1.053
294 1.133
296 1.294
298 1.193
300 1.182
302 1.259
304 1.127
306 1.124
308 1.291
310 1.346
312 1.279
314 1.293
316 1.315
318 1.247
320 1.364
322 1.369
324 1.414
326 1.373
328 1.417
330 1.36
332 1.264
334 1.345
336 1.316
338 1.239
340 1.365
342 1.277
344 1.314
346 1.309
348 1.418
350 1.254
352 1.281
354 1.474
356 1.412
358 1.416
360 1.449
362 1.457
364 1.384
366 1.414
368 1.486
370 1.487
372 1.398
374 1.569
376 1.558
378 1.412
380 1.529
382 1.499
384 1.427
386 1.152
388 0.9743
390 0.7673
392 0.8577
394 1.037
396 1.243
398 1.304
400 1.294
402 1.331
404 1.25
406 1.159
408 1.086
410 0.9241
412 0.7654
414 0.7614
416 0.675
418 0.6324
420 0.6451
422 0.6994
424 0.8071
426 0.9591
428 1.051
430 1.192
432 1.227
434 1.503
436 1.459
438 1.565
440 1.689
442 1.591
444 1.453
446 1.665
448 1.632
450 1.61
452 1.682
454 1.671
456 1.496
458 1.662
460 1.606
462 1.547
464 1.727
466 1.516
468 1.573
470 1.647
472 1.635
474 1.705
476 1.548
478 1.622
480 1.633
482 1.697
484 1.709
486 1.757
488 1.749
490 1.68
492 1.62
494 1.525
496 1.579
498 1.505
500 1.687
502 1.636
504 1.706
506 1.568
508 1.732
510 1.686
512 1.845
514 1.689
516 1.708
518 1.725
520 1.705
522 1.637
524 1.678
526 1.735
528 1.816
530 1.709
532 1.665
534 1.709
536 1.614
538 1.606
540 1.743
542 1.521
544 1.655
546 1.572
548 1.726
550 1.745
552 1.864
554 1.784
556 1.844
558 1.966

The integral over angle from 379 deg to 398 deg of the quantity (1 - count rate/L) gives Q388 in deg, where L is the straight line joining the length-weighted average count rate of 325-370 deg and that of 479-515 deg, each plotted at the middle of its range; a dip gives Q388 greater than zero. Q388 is 3.6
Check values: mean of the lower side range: 1.37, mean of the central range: 1.17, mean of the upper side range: 1.67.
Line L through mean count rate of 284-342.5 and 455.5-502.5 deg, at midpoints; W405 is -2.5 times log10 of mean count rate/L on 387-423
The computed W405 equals 0.45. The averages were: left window 1.26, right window 1.63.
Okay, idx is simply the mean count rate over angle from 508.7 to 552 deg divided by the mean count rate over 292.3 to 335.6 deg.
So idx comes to 1.3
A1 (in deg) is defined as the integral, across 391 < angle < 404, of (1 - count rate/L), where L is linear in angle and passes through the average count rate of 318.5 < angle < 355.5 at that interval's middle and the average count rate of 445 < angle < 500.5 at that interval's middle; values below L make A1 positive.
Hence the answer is 2.5 deg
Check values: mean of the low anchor 1.34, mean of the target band 1.18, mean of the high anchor 1.63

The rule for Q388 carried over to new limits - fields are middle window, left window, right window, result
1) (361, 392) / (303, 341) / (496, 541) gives 1.3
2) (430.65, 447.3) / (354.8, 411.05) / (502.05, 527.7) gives -0.5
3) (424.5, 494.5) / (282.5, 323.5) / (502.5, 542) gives 0.2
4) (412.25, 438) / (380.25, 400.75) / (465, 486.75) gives 7.2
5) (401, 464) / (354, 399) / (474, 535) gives 9.5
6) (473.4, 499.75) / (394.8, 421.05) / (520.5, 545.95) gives -4.1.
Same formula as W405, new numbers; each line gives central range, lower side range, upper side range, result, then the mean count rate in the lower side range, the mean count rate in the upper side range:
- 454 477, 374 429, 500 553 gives -0.16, 1.08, 1.69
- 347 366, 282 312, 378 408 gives -0.17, 1.18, 1.2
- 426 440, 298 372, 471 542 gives 0.15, 1.34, 1.67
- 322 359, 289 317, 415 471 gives -0.08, 1.21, 1.36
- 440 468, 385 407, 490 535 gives -0.15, 1.12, 1.68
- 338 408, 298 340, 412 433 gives -0.23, 1.3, 0.86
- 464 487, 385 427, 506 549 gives -0.19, 0.968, 1.69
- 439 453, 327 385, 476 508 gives -0.04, 1.4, 1.64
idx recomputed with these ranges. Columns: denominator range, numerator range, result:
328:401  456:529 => 1.25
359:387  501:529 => 1.18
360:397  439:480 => 1.23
